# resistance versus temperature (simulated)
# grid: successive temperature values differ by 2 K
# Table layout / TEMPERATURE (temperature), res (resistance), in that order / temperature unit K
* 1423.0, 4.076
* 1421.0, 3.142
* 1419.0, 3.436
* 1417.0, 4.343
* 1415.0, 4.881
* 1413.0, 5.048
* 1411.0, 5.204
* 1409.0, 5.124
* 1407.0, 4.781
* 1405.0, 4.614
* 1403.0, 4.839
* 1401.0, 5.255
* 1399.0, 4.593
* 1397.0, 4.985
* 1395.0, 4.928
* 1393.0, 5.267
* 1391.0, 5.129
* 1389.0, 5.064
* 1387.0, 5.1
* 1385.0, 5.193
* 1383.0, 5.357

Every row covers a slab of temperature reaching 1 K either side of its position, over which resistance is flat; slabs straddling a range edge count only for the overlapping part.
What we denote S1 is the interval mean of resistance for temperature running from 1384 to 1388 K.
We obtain 5.15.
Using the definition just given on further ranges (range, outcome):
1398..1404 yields 4.9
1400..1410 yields 4.92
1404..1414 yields 4.95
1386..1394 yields 5.14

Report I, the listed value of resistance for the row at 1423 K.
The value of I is 4.076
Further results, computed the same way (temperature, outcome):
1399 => 4.593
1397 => 4.985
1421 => 3.142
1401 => 5.255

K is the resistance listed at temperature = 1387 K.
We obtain 5.1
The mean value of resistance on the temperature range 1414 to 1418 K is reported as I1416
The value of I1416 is 4.61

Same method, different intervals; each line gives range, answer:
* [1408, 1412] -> 5.16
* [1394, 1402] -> 4.94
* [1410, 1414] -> 5.13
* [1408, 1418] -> 4.92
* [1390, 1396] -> 5.11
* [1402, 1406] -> 4.73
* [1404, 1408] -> 4.7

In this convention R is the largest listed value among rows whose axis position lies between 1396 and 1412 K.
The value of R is 5.255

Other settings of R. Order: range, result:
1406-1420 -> 5.204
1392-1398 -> 5.267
